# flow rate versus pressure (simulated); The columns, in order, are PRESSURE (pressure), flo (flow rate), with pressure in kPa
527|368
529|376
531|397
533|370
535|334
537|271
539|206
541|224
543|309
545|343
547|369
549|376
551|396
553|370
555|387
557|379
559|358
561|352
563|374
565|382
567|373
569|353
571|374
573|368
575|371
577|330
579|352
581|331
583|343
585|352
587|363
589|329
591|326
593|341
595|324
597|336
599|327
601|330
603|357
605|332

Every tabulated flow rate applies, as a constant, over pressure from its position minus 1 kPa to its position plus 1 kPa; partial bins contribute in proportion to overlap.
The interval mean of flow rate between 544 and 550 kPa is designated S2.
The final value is 363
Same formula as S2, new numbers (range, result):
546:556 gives 380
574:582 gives 346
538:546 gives 270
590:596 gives 330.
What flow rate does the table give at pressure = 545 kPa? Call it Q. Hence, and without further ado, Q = 343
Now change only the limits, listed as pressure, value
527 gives 368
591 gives 326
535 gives 334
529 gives 376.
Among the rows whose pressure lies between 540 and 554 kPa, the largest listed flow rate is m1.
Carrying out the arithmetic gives 396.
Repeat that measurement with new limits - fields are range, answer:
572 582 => 371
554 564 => 387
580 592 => 363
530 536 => 397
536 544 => 309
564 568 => 382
